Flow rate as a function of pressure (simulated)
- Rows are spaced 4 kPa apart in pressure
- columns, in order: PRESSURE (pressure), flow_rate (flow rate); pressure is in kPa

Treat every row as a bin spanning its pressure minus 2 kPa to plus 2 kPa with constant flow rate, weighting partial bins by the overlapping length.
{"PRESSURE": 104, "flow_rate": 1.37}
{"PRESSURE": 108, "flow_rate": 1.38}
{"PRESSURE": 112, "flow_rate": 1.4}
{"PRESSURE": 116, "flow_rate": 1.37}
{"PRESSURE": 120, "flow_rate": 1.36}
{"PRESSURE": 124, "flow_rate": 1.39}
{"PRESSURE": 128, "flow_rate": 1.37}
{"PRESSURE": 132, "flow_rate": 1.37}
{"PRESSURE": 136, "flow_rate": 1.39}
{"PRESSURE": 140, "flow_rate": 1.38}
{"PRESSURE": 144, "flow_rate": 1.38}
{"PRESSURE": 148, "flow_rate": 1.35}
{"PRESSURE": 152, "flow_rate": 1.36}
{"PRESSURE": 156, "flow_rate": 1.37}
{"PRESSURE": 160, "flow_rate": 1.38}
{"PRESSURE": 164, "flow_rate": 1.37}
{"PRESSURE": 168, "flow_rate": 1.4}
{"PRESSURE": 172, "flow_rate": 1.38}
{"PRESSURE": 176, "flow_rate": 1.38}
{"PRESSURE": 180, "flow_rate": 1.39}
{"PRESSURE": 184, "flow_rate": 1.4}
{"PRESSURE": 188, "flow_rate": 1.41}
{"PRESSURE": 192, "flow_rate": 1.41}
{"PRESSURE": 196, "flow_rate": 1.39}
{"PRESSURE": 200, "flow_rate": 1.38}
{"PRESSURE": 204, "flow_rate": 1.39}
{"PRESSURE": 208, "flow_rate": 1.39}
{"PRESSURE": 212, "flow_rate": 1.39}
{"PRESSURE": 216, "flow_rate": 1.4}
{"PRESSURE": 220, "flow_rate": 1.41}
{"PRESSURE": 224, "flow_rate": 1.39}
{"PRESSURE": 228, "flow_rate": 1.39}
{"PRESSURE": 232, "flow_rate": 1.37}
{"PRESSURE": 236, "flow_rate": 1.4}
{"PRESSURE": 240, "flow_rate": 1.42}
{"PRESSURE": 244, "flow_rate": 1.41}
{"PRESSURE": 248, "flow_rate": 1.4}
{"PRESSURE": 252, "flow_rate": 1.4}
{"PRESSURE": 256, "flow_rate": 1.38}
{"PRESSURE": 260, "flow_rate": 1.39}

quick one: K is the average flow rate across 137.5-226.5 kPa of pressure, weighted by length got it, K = 1.39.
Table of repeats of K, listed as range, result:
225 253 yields 1.4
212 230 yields 1.4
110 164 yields 1.37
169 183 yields 1.39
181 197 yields 1.4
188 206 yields 1.39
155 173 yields 1.38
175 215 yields 1.39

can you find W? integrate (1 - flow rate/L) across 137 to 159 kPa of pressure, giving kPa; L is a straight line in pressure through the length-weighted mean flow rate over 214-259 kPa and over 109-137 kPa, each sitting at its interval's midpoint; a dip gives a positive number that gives 0.2 kPa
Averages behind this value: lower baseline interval 1.38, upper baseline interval 1.4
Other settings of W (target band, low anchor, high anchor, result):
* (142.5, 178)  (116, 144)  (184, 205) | 0.30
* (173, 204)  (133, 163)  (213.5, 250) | -0.18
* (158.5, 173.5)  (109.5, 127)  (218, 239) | 0.03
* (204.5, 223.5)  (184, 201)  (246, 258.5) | 0.01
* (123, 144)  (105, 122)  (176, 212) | 0.03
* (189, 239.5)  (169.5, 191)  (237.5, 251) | 0.28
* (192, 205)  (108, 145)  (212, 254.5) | 0.02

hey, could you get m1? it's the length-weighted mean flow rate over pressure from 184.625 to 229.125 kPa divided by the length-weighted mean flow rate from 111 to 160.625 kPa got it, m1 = 1.02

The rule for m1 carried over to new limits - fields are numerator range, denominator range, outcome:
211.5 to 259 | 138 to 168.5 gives 1.02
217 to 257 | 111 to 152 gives 1.02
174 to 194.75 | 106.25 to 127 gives 1.01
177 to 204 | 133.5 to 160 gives 1.02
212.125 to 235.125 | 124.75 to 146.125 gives 1.01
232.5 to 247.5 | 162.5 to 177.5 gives 1.02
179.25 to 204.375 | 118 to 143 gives 1.01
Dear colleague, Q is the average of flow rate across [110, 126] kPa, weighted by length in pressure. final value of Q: 1.38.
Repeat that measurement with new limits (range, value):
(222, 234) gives 1.38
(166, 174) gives 1.39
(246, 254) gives 1.4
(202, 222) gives 1.4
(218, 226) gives 1.4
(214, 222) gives 1.4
